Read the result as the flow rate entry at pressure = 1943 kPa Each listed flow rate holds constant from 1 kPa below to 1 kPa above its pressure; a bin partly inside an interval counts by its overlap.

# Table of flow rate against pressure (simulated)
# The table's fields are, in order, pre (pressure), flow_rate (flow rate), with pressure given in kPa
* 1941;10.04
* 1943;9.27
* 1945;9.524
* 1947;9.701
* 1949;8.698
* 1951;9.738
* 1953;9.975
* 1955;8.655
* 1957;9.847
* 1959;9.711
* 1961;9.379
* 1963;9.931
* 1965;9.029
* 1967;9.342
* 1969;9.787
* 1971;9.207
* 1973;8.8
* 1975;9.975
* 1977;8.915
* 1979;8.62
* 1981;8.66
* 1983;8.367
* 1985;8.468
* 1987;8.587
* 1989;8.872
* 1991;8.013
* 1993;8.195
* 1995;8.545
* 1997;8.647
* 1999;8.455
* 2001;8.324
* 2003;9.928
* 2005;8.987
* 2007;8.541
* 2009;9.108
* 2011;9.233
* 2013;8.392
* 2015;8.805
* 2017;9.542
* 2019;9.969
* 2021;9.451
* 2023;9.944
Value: 9.27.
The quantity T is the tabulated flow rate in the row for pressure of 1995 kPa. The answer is 8.545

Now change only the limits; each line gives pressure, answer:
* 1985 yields 8.468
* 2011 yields 9.233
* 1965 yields 9.029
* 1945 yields 9.524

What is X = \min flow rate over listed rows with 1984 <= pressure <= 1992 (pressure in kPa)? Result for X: 8.013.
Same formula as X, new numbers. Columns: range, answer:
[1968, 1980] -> 8.62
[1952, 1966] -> 8.655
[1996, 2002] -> 8.324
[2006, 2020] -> 8.392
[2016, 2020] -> 9.542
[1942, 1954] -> 8.698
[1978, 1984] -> 8.367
